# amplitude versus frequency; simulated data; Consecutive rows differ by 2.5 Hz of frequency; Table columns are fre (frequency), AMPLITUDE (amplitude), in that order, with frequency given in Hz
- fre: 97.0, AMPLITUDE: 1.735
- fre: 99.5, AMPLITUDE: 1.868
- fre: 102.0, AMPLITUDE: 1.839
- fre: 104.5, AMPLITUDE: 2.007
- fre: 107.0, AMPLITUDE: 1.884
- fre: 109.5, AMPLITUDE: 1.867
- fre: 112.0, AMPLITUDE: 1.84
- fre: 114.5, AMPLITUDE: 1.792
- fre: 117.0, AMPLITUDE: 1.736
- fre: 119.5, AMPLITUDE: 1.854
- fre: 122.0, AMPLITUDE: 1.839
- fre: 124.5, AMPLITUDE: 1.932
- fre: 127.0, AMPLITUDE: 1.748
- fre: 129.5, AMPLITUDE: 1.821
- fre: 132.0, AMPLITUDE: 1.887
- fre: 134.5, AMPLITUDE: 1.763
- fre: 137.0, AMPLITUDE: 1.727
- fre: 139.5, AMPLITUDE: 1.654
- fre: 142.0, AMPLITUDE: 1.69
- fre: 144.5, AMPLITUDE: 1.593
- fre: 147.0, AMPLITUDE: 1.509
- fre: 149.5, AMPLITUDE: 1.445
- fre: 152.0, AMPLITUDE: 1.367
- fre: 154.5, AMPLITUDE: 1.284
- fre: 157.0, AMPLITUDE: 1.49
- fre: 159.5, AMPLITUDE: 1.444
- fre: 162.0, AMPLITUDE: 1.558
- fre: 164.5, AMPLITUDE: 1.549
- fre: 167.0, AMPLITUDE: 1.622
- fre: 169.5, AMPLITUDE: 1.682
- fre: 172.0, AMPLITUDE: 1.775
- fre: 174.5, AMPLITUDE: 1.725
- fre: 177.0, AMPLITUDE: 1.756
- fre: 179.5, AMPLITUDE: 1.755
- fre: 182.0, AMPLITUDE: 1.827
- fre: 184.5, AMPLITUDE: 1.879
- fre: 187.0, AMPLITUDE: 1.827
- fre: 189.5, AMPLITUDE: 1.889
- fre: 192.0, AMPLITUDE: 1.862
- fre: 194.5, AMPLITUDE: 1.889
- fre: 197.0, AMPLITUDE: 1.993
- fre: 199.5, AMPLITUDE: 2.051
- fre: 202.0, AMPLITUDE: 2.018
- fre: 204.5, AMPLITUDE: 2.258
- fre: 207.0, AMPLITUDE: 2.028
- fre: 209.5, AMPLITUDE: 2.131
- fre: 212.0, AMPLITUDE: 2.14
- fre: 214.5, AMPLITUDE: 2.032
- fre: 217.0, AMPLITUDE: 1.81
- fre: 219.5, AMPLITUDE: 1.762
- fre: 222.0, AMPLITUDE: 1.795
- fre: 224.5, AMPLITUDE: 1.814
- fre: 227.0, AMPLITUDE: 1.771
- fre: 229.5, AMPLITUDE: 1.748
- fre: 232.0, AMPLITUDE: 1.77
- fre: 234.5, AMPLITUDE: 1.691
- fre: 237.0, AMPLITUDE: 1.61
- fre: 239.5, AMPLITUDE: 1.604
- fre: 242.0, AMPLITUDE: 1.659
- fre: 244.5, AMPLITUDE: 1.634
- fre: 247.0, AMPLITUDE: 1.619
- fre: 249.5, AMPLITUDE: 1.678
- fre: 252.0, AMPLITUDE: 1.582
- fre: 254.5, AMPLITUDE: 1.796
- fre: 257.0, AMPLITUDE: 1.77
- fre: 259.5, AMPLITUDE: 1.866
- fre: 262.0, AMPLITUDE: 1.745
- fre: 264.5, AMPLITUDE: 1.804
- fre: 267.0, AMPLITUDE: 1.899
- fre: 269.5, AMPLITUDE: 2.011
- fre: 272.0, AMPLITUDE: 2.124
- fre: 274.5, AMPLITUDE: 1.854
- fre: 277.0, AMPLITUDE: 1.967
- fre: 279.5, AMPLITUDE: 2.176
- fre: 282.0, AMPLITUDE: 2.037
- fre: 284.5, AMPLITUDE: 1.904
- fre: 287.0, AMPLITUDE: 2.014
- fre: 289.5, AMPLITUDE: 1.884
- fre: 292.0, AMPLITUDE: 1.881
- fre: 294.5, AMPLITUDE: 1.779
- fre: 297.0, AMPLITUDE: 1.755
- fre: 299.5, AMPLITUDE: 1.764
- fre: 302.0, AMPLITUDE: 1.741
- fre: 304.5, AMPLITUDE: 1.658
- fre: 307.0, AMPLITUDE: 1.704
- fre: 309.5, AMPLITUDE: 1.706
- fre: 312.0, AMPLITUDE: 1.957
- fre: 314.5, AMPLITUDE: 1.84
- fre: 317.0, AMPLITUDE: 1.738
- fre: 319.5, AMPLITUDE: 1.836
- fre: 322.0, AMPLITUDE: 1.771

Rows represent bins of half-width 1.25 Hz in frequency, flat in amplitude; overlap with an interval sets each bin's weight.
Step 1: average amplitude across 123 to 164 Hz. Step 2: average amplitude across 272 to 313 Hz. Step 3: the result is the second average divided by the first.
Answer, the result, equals 1.2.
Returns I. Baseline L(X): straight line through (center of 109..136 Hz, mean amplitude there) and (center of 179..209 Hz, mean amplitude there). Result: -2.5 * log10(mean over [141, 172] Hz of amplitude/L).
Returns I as 0.23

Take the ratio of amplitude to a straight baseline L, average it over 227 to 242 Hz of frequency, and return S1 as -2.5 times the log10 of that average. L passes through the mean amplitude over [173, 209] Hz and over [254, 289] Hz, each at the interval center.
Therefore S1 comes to 0.140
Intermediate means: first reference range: 1.91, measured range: 1.69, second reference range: 1.93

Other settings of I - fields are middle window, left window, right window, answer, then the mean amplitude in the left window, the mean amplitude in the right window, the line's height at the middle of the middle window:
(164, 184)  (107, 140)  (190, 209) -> 0.13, 1.81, 2.01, 1.95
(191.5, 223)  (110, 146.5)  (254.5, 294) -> -0.08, 1.77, 1.92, 1.85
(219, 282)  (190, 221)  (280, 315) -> 0.07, 1.99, 1.84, 1.92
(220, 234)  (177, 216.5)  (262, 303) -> 0.10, 1.96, 1.91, 1.94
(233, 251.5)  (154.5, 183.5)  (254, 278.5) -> 0.12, 1.64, 1.89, 1.83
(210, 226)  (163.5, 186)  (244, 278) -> -0.08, 1.73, 1.81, 1.77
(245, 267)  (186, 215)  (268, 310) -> 0.11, 2.01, 1.88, 1.93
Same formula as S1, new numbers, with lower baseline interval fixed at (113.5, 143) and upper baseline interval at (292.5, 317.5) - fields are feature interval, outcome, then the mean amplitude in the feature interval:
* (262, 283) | -0.11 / 1.97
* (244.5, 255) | 0.08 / 1.66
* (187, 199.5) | -0.08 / 1.91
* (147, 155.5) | 0.27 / 1.39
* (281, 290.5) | -0.11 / 1.96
